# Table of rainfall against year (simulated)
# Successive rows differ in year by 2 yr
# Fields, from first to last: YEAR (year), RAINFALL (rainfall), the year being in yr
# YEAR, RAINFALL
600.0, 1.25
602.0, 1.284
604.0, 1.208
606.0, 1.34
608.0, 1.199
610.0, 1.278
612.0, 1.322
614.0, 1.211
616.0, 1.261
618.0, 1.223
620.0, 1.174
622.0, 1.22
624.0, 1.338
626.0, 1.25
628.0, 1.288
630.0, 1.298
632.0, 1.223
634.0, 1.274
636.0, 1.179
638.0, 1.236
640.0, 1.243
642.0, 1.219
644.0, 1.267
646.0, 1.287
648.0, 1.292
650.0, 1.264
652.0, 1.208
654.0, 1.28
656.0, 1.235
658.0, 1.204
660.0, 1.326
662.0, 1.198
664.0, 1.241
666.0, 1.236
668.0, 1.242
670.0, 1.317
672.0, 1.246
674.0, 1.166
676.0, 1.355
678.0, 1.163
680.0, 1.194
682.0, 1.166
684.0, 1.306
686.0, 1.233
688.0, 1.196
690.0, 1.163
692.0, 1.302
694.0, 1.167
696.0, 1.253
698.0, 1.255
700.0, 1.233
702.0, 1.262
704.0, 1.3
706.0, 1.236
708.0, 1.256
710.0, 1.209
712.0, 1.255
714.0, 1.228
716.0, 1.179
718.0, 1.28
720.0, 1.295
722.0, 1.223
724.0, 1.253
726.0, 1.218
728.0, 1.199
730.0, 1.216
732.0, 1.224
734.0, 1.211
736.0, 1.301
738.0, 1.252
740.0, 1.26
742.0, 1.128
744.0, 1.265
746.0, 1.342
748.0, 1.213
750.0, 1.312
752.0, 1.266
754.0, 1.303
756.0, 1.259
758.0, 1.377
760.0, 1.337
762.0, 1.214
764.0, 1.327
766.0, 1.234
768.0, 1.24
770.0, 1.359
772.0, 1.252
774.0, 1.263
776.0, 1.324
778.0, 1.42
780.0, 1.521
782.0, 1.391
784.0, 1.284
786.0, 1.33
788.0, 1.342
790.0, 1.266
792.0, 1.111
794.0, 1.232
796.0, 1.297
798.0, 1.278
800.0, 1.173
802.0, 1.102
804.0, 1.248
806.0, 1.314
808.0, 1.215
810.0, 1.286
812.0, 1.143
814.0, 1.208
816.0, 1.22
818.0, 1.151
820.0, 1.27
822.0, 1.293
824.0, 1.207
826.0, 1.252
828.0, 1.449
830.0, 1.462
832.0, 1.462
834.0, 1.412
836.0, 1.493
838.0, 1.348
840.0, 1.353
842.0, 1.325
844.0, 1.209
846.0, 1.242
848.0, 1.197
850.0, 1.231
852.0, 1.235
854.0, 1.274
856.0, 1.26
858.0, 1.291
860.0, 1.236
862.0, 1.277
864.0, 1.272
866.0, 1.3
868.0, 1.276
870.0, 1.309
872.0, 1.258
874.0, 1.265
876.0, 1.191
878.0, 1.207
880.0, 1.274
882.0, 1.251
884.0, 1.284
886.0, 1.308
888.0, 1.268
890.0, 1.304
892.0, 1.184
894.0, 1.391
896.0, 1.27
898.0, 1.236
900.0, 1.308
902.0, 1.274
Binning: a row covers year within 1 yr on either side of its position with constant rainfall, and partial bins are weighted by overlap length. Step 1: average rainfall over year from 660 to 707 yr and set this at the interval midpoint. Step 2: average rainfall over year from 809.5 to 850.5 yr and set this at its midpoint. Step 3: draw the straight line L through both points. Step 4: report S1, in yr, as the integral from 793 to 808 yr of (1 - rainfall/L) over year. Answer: 0.6 yr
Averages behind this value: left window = 1.24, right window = 1.3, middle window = 1.23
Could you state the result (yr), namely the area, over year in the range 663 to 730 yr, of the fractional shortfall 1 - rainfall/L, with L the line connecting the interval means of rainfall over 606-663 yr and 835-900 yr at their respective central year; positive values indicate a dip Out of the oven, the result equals 1.1 yr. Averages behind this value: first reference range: 1.25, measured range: 1.24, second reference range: 1.28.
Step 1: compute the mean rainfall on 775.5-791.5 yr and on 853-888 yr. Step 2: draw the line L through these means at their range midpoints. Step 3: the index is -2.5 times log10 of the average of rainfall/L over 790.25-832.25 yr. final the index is 0.061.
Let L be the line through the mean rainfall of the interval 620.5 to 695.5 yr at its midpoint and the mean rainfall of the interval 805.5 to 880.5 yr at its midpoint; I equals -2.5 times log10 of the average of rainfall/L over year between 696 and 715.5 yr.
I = 0.01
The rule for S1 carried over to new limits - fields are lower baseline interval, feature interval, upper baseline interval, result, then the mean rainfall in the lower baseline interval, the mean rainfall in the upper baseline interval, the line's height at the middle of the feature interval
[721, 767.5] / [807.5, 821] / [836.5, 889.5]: 0.55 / 1.26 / 1.27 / 1.26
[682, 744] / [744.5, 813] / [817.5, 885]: -1.10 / 1.24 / 1.29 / 1.26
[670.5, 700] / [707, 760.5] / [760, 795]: 0.57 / 1.23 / 1.3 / 1.27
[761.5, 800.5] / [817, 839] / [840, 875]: -1.19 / 1.3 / 1.26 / 1.28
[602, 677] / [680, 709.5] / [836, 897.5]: 0.52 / 1.25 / 1.27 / 1.26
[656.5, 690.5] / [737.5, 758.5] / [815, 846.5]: 0.12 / 1.23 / 1.32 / 1.28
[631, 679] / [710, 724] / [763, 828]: 0.17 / 1.25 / 1.27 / 1.26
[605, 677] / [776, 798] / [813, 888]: -0.73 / 1.25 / 1.28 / 1.28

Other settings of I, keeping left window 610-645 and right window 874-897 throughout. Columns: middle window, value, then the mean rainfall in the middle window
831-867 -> -0.03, 1.3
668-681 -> 0.01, 1.24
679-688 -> 0.03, 1.22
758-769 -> -0.02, 1.28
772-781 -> -0.09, 1.37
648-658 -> 0.00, 1.25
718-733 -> 0.02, 1.24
